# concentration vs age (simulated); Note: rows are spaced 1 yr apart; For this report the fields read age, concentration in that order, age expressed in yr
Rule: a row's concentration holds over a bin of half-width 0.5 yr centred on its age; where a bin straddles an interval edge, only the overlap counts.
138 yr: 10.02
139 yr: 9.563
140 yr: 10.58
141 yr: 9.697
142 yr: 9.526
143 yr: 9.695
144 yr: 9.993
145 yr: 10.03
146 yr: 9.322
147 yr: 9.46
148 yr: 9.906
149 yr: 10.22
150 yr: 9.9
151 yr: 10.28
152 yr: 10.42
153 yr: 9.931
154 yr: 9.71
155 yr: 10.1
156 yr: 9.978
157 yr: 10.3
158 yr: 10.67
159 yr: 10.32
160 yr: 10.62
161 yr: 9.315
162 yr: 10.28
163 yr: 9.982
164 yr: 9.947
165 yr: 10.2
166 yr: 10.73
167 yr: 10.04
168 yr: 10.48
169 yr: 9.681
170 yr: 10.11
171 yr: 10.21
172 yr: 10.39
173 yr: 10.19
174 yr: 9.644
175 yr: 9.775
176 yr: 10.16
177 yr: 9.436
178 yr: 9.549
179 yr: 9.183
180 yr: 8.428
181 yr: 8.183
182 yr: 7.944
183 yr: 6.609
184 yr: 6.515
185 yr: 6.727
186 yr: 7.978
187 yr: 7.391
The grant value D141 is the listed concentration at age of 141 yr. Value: 9.697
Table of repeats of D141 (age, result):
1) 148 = 9.906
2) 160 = 10.62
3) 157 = 10.3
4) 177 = 9.436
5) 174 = 9.644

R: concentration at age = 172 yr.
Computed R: 10.39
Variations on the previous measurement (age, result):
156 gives 9.978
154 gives 9.71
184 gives 6.515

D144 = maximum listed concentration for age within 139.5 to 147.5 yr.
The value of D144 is 10.58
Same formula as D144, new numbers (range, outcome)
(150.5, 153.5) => 10.42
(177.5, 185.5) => 9.549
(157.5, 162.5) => 10.67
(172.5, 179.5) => 10.19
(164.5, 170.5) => 10.73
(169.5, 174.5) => 10.39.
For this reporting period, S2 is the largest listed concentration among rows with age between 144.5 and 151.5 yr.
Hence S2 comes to 10.28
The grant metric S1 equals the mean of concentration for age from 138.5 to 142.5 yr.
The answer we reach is 9.84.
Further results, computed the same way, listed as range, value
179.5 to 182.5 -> 8.19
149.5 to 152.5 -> 10.2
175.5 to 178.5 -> 9.71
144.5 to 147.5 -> 9.6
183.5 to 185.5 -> 6.62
